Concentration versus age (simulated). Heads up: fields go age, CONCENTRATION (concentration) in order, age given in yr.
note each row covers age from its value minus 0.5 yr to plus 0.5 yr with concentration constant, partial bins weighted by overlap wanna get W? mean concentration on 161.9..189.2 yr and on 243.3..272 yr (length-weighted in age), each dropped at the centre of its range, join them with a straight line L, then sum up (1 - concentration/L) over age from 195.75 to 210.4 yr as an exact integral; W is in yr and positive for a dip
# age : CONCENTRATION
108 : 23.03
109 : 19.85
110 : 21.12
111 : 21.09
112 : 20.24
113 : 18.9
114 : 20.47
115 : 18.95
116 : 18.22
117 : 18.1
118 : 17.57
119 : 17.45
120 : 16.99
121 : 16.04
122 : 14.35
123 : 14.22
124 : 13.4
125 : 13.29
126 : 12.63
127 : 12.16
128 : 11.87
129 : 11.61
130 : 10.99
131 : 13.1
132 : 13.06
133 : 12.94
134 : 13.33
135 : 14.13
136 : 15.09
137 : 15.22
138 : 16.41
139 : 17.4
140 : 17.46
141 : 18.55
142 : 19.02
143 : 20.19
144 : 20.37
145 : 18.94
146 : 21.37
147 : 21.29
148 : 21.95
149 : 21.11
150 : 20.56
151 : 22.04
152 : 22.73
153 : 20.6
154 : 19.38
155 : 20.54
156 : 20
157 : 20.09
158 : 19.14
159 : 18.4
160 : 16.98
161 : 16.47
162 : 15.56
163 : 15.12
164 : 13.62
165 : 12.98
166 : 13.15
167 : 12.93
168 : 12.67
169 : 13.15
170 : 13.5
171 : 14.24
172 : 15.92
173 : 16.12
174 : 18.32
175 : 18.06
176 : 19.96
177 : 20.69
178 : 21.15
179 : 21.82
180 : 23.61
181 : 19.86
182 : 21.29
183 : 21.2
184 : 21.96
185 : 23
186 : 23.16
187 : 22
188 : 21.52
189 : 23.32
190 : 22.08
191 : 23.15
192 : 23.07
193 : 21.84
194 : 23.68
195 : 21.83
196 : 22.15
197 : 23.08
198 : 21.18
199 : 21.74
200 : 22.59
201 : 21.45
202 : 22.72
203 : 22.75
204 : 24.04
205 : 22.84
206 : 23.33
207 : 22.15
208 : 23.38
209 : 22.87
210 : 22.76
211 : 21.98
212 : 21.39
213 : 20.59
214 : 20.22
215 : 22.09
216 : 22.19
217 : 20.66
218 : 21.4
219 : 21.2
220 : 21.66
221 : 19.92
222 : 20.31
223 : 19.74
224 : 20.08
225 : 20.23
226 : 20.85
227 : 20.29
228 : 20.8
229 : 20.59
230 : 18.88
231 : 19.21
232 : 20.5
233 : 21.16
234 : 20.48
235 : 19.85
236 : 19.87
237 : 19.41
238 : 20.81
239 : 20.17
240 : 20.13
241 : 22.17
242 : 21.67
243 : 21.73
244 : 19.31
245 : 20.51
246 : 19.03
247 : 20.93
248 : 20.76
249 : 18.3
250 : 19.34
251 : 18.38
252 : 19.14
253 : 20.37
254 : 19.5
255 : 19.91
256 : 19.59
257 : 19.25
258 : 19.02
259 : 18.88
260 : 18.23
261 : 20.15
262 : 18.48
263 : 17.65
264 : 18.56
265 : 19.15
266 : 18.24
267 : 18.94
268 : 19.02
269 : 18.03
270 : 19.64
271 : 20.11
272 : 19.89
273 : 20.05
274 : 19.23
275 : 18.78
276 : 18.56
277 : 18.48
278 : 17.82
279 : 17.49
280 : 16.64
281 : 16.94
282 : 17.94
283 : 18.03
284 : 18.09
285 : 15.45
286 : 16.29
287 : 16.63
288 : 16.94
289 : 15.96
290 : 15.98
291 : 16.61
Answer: -3.20 yr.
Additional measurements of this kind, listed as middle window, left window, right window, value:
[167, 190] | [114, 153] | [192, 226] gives 0.6 yr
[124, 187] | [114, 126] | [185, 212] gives 5.5 yr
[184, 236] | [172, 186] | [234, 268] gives -3.9 yr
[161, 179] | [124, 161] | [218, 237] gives 2.3 yr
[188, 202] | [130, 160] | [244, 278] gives -2.8 yr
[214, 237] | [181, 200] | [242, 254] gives 0.3 yr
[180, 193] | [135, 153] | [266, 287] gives -2.2 yr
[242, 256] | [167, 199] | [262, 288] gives -0.8 yr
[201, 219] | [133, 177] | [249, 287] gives -4.1 yr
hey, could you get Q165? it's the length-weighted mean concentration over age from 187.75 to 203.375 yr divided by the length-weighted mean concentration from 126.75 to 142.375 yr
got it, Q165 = 1.54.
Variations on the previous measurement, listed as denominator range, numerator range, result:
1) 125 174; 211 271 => 1.21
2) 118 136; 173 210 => 1.59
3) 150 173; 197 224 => 1.29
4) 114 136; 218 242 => 1.39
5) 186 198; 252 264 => 0.85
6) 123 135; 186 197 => 1.77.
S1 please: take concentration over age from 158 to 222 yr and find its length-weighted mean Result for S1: 20.1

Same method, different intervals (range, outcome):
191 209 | 22.6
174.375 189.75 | 21.5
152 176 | 16.6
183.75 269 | 20.8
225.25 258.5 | 20.1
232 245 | 20.6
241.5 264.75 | 19.5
